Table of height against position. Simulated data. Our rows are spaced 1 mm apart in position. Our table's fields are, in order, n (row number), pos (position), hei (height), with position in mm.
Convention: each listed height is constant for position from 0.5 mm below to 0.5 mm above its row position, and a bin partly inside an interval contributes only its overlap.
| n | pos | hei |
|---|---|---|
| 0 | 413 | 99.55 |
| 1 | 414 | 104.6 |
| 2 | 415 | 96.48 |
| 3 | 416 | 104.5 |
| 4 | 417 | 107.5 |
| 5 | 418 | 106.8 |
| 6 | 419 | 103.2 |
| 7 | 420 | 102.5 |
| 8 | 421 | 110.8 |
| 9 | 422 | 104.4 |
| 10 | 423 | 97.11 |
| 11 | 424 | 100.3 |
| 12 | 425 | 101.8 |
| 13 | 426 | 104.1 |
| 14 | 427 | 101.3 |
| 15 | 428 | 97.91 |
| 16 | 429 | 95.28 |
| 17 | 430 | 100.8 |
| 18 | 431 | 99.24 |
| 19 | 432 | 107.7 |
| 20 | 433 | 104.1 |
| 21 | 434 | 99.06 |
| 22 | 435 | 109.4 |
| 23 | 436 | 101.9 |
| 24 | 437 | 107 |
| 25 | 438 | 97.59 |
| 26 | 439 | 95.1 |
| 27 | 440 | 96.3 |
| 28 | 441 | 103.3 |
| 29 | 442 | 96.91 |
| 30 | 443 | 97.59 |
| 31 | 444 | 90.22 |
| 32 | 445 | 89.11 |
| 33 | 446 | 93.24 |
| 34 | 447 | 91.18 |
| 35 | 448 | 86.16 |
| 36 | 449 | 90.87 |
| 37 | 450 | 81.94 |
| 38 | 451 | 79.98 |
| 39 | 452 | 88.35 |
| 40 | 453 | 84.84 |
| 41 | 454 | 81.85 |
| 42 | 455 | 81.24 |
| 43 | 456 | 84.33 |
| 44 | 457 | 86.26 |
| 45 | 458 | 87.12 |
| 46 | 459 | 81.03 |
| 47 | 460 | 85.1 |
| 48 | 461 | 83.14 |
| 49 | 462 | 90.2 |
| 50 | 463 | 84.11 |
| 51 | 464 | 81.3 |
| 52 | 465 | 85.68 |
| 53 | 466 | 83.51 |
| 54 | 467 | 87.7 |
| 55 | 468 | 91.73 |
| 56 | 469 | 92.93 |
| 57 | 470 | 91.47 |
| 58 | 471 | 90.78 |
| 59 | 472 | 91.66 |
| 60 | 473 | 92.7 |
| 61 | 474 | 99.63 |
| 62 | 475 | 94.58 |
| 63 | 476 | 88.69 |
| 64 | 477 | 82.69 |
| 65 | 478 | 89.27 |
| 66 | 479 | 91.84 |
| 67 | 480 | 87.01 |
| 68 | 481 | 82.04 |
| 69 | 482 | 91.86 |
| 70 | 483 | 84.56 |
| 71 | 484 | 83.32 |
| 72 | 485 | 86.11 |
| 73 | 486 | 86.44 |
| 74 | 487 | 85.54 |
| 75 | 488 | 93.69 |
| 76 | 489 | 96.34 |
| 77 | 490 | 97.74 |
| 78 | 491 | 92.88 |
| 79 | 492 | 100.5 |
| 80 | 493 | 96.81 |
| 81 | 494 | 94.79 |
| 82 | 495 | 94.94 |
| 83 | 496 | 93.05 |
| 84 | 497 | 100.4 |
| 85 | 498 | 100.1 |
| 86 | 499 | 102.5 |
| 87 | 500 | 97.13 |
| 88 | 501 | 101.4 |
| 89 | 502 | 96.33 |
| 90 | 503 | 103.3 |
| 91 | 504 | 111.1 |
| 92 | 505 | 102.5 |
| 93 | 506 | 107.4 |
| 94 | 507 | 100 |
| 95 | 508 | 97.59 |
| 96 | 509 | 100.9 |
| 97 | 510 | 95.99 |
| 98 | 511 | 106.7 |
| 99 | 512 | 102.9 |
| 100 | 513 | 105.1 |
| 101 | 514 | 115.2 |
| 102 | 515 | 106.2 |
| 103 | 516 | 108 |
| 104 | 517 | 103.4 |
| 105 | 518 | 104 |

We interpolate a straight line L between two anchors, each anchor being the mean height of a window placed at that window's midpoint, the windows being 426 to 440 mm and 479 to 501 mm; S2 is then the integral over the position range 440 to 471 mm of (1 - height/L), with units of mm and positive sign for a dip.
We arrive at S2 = 3.17 mm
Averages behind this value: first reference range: 101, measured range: 87.9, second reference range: 92.9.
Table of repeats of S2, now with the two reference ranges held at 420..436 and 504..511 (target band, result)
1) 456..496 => 4.9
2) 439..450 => 1.0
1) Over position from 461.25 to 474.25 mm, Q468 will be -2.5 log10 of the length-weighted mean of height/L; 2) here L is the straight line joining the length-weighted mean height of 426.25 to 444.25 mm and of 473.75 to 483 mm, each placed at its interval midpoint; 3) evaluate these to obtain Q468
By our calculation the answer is 0.032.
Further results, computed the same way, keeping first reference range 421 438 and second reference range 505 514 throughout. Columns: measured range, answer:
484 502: 0.08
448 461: 0.21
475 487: 0.18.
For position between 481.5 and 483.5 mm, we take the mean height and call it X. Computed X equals 88.2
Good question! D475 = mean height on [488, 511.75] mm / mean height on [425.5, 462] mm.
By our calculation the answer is 1.07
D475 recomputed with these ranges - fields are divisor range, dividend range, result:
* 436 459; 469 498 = 1.01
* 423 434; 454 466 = 0.84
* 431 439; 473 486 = 0.86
